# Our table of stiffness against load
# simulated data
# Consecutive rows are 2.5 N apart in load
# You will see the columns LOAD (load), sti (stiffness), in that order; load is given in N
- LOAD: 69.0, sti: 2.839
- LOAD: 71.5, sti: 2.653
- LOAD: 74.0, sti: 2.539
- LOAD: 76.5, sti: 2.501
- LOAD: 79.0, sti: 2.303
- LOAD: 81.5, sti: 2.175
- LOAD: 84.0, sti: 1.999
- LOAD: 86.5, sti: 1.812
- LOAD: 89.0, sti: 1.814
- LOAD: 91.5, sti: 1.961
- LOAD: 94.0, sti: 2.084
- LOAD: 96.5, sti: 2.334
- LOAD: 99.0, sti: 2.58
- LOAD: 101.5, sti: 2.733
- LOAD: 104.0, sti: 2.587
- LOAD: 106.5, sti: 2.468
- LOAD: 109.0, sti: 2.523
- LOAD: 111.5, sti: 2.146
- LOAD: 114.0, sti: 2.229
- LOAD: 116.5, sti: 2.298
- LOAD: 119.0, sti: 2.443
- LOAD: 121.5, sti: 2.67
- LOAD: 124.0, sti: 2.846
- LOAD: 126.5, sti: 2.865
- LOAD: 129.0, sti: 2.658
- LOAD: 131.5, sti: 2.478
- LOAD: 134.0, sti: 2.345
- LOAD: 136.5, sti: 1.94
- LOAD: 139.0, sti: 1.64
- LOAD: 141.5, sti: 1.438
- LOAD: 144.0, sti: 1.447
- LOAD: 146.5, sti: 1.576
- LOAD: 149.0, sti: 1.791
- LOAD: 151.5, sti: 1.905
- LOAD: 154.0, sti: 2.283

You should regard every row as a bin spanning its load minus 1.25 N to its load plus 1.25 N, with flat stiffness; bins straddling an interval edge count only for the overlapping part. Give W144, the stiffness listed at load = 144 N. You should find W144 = 1.447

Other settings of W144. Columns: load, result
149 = 1.791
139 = 1.64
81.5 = 2.175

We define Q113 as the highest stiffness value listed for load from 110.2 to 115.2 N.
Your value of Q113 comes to 2.229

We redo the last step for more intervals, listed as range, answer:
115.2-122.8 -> 2.67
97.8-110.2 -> 2.733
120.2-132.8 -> 2.865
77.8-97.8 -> 2.334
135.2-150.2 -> 1.94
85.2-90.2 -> 1.814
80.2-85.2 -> 2.175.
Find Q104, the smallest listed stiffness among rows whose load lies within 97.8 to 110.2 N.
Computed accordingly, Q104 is 2.468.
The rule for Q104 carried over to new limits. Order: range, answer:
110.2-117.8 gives 2.146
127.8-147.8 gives 1.438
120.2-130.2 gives 2.658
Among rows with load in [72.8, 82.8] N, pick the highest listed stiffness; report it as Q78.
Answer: 2.539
